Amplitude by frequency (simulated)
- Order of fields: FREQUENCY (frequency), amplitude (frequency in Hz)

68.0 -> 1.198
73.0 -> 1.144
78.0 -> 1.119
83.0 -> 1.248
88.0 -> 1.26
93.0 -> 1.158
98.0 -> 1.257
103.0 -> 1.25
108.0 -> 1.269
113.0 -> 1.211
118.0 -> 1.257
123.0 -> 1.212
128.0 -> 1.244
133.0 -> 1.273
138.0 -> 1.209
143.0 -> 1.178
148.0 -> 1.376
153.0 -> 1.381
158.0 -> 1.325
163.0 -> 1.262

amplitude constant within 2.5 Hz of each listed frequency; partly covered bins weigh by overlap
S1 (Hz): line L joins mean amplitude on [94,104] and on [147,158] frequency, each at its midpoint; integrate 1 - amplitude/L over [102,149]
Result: 2.1 Hz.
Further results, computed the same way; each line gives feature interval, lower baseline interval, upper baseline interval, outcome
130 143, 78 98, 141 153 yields 0.6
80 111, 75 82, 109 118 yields -1.3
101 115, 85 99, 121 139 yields -0.2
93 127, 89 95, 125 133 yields -0.6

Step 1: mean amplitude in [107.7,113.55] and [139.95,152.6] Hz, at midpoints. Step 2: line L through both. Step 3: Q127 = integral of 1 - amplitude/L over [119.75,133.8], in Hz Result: 0.3 Hz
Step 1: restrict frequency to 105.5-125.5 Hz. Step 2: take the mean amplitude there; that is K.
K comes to 1.24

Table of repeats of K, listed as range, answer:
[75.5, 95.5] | 1.2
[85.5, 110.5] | 1.24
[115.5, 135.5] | 1.25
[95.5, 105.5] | 1.25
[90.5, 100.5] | 1.21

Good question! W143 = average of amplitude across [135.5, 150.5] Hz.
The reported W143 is 1.25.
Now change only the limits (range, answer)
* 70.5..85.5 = 1.17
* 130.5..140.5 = 1.24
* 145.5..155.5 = 1.38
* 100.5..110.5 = 1.26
